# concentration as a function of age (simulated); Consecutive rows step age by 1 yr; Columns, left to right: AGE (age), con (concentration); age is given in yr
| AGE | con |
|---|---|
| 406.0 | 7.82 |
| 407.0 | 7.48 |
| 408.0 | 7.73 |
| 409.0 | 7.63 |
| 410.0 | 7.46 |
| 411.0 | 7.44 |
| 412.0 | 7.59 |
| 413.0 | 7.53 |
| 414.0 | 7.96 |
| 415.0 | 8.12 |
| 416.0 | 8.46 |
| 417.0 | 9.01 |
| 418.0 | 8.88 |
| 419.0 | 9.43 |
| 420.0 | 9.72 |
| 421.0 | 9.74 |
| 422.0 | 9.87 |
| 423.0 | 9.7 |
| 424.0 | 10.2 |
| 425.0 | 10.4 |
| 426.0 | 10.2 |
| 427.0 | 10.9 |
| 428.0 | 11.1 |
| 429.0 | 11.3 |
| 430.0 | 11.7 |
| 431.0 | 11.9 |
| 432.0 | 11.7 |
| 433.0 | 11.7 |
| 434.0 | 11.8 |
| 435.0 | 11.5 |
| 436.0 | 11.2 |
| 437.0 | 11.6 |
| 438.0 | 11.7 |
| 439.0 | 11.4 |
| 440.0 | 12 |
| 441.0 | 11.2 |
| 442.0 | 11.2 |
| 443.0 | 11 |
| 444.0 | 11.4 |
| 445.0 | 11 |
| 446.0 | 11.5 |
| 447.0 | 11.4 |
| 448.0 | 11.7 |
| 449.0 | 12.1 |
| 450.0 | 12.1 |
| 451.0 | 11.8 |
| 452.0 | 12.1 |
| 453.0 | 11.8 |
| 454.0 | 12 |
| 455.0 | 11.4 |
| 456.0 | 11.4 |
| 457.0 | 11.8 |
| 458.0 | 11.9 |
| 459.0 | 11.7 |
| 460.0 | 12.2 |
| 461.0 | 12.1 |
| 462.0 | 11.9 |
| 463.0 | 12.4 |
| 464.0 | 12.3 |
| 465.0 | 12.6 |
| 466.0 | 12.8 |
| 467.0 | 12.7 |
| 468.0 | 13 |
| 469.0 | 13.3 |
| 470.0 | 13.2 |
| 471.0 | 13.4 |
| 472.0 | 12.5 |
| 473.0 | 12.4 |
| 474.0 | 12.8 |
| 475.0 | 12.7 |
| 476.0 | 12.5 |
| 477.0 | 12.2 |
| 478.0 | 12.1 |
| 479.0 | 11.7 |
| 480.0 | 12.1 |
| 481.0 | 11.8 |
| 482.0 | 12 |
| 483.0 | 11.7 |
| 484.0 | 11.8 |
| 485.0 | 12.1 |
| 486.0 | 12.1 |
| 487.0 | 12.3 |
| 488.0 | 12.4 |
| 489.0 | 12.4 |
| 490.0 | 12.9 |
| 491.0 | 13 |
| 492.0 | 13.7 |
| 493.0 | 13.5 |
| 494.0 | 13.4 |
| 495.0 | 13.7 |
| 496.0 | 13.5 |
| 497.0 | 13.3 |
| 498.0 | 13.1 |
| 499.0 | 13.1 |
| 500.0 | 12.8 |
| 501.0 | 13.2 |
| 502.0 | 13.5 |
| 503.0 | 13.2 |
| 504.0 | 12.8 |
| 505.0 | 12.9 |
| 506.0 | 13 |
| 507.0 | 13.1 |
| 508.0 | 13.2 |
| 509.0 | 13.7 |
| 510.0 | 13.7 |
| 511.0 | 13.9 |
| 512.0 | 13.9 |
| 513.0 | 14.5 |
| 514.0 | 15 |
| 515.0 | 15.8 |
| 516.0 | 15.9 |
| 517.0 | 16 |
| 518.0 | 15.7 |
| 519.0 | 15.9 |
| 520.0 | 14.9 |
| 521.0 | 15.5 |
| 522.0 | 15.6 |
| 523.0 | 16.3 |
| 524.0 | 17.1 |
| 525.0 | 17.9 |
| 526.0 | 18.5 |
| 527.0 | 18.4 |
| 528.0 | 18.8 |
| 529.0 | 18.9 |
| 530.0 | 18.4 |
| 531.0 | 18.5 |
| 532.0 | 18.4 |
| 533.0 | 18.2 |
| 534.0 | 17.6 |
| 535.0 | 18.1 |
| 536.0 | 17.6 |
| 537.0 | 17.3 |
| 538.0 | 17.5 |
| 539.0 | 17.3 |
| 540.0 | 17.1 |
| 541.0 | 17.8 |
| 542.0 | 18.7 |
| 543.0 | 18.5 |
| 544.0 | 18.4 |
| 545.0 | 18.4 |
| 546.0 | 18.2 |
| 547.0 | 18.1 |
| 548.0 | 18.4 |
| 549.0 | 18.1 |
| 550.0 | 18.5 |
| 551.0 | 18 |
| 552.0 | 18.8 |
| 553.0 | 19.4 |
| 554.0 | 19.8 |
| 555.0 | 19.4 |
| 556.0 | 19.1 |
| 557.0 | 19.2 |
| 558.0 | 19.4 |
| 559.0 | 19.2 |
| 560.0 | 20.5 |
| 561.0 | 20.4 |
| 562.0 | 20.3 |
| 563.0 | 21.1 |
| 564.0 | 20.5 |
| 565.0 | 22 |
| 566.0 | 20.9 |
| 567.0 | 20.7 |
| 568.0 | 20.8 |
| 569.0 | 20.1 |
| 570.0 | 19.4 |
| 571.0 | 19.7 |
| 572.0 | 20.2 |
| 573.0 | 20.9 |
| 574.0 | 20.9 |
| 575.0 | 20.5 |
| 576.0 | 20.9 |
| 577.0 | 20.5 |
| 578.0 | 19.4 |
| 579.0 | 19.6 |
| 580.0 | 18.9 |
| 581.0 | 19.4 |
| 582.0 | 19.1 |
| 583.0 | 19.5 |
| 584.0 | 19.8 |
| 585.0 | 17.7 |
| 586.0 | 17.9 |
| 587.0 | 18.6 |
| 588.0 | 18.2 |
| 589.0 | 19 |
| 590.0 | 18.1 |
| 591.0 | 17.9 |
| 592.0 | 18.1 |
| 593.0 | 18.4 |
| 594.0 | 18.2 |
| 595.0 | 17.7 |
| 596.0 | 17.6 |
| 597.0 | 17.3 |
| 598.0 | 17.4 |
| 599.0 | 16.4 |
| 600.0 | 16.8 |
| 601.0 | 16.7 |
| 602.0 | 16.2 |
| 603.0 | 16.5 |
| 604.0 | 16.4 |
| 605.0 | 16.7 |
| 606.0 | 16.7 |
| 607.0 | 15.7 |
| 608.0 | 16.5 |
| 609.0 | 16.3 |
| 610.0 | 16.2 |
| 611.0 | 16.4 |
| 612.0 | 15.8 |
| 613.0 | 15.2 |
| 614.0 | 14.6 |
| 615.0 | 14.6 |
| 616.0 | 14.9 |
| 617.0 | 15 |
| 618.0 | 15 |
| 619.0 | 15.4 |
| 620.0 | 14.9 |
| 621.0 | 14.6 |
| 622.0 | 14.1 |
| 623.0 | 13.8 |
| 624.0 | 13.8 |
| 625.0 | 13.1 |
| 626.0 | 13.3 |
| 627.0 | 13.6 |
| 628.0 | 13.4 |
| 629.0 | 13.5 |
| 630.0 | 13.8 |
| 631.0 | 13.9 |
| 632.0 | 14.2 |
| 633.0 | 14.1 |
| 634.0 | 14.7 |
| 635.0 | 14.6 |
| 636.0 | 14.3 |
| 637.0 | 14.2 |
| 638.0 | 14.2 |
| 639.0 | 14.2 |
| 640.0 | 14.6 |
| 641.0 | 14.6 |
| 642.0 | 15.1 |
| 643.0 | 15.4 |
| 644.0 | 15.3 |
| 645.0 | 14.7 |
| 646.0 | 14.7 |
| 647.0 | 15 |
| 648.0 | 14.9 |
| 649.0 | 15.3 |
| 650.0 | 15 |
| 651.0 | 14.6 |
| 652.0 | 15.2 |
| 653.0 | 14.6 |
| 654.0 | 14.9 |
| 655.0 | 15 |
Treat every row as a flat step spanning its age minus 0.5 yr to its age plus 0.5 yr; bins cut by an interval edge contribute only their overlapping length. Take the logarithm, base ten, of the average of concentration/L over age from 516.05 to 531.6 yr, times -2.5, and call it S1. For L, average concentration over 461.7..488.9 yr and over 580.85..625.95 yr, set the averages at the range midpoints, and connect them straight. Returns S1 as -0.22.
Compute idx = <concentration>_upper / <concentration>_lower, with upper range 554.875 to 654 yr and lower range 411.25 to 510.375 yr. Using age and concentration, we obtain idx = 1.44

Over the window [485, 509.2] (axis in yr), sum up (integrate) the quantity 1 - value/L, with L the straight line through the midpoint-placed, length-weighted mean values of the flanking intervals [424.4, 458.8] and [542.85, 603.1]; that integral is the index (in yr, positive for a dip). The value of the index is 2.7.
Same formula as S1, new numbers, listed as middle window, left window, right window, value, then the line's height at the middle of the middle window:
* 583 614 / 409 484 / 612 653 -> -0.232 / 13.9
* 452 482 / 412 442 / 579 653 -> -0.069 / 11.5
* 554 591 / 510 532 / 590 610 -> -0.174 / 16.8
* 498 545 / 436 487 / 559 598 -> -0.007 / 15.8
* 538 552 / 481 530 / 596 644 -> -0.238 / 14.6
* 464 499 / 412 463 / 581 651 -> -0.047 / 12.1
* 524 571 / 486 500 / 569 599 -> -0.142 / 16.6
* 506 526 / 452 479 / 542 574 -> 0.079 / 16.3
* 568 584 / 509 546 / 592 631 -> -0.229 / 16.2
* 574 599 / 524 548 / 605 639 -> -0.164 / 16.1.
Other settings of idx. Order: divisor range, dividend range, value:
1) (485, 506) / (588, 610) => 1.32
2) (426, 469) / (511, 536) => 1.43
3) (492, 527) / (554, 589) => 1.37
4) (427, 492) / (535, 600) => 1.58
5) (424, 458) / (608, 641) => 1.27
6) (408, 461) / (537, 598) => 1.80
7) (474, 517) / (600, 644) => 1.14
